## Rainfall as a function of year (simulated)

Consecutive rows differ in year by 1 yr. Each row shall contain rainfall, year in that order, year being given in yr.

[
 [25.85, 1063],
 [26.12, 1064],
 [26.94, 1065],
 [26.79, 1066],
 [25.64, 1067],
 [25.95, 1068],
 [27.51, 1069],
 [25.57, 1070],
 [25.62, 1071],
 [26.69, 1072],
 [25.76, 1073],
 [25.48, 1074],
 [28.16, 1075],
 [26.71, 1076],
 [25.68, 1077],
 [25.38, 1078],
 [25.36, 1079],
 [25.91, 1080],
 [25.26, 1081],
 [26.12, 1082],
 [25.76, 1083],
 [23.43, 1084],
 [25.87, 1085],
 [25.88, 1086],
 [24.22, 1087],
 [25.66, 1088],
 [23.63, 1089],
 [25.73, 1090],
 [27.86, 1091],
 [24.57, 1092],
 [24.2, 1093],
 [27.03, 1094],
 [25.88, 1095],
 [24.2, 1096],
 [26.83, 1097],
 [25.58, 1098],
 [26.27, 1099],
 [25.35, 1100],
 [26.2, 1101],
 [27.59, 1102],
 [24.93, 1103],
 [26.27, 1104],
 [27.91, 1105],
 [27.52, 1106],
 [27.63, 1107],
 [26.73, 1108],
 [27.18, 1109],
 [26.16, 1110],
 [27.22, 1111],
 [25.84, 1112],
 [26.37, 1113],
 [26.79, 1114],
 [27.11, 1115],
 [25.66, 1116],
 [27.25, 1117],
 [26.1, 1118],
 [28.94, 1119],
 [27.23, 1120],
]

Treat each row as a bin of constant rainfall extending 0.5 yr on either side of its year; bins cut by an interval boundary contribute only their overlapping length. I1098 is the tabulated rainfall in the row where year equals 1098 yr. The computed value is 25.58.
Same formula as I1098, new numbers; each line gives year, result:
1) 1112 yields 25.84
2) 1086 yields 25.88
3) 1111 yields 27.22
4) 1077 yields 25.68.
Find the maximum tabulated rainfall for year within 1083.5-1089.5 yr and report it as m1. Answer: 25.88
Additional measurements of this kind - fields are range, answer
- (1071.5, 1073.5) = 26.69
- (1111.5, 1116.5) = 27.11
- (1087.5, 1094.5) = 27.86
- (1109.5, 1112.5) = 27.22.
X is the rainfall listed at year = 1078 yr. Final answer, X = 25.38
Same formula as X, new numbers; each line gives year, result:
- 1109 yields 27.18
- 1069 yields 27.51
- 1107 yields 27.63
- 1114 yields 26.79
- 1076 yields 26.71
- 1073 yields 25.76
